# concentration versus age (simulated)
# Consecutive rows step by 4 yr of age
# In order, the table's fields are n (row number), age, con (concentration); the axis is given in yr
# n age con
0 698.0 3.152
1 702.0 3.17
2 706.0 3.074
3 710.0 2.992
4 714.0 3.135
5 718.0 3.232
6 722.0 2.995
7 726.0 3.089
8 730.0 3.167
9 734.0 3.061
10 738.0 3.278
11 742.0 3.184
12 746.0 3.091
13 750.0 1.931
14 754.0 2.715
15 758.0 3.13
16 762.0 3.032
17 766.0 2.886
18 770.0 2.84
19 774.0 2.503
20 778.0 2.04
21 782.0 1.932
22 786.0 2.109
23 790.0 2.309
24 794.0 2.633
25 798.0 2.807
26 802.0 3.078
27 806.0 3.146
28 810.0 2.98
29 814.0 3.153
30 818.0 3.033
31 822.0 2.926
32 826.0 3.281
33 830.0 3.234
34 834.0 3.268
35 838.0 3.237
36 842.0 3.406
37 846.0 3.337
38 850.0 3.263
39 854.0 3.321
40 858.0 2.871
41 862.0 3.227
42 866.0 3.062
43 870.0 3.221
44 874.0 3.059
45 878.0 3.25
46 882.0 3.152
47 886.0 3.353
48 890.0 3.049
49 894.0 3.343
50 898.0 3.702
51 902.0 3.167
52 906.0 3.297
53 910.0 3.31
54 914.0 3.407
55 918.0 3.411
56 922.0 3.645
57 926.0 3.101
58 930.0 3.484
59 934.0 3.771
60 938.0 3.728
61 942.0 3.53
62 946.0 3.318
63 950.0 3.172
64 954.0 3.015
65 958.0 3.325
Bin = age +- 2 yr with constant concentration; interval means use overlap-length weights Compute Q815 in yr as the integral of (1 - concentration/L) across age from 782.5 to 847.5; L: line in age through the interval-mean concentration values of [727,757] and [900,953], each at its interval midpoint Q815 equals 3.2 yr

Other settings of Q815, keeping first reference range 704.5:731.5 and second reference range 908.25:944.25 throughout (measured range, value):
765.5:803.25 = 8.60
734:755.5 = 1.93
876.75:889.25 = 0.64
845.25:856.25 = 0.17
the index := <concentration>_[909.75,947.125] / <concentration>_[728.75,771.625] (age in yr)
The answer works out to 1.19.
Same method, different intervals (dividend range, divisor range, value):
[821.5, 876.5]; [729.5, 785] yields 1.17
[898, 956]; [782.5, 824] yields 1.22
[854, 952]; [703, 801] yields 1.18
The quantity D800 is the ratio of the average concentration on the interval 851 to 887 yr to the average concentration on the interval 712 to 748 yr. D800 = 1.01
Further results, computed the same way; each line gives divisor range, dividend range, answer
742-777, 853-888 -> 1.14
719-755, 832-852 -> 1.12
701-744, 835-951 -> 1.06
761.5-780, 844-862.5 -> 1.22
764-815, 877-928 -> 1.26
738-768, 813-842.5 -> 1.10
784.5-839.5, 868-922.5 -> 1.12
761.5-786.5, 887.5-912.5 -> 1.34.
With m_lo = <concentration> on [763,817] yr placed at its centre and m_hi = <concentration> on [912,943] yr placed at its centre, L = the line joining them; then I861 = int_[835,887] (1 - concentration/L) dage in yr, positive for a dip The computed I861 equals -1.9 yr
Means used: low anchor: 2.66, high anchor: 3.51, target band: 3.21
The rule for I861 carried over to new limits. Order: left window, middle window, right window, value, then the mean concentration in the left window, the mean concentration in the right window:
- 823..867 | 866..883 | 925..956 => 0.6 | 3.22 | 3.4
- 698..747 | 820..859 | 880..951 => 0.7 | 3.12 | 3.39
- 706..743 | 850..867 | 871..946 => 0.8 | 3.12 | 3.37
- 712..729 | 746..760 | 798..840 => 2.0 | 3.12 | 3.12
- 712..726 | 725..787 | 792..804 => 4.9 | 3.12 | 2.84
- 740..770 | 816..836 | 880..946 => -0.3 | 2.85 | 3.4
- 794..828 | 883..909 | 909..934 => 0.2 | 3.03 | 3.43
